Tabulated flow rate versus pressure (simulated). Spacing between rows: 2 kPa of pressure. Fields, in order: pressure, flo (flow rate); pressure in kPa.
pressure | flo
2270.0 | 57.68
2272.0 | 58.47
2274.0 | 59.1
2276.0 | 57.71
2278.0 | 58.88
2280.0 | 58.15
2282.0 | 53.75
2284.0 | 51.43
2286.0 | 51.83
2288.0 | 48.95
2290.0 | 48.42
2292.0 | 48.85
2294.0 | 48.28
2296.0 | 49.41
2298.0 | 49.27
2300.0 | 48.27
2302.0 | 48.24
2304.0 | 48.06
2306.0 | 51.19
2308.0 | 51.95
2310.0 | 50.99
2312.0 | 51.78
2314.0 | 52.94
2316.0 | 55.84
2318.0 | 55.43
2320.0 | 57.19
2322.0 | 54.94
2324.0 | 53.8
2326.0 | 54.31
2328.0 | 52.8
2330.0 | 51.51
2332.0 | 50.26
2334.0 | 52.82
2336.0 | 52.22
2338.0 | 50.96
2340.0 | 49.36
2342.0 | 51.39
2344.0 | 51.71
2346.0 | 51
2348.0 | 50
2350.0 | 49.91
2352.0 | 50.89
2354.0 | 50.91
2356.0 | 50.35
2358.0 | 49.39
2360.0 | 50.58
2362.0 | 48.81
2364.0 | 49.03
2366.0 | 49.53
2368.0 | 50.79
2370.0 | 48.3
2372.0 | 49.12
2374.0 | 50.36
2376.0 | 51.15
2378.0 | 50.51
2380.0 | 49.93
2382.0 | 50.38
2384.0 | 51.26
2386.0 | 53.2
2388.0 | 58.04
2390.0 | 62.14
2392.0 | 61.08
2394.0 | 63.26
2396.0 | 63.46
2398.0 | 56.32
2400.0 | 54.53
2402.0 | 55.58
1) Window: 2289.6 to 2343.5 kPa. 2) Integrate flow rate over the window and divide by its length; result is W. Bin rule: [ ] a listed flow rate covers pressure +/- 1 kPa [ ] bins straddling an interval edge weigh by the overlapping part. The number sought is 51.5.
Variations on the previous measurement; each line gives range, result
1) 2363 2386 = 50.2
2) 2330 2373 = 50.4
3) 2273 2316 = 51.9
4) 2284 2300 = 49.4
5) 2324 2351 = 51.5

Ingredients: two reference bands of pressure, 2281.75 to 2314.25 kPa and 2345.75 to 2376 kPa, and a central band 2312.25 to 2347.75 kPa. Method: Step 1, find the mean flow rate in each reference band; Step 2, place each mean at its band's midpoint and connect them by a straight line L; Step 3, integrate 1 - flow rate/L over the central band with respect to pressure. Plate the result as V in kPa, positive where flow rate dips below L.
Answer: -2.0 kPa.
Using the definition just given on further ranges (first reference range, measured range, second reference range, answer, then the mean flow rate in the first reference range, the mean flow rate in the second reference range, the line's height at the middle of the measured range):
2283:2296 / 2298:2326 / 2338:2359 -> -1.3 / 49.6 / 50.5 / 50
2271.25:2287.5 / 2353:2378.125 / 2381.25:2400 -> 3.2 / 55.9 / 57.6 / 57.2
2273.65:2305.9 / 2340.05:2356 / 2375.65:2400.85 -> 1.0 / 51.6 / 55.9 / 54.2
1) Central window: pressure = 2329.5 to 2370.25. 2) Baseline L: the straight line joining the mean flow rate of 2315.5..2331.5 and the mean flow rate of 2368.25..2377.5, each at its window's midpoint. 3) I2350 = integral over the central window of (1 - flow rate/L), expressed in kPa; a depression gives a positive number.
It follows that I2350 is 1.1 kPa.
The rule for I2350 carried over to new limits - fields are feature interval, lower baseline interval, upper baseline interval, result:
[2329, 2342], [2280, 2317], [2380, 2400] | 0.5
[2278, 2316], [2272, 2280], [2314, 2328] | 3.9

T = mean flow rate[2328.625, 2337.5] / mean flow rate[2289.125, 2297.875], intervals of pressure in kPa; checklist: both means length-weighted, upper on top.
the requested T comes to 1.1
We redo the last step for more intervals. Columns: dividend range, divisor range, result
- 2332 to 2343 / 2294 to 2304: 1.05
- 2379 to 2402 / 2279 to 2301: 1.12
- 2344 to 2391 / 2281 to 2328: 0.99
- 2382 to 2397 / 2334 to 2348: 1.14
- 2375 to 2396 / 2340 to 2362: 1.10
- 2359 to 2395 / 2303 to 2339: 1.00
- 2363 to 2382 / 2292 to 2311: 1.01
